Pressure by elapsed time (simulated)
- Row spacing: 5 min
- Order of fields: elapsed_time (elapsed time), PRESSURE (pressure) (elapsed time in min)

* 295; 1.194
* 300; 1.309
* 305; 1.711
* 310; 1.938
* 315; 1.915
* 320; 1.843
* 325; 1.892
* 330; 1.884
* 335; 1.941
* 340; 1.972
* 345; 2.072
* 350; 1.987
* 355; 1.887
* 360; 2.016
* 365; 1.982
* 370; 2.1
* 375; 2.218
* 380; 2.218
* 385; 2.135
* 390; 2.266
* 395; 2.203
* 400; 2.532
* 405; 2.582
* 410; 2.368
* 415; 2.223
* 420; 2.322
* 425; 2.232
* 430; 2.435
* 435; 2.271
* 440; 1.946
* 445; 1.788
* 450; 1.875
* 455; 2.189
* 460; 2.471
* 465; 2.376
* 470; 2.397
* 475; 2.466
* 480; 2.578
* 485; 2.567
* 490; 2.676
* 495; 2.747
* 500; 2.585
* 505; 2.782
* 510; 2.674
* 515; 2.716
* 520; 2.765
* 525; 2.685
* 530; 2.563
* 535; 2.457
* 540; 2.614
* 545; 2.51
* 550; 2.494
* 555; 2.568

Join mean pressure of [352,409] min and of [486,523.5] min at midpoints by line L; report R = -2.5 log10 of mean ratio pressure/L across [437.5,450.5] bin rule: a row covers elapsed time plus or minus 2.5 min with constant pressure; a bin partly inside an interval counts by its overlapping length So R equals 0.30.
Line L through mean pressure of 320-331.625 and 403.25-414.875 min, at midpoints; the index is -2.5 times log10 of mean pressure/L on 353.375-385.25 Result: 0.04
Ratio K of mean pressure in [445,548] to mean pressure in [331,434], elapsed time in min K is 1.15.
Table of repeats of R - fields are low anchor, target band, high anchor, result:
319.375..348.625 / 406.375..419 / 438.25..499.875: -0.07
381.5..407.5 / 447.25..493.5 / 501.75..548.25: 0.05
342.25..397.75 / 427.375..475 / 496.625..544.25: 0.09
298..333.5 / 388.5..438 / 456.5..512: -0.05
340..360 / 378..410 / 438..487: -0.11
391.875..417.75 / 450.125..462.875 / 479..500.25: 0.13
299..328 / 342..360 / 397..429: 0.01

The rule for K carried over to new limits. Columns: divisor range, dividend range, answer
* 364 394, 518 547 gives 1.20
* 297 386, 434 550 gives 1.27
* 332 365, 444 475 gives 1.12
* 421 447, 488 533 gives 1.25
